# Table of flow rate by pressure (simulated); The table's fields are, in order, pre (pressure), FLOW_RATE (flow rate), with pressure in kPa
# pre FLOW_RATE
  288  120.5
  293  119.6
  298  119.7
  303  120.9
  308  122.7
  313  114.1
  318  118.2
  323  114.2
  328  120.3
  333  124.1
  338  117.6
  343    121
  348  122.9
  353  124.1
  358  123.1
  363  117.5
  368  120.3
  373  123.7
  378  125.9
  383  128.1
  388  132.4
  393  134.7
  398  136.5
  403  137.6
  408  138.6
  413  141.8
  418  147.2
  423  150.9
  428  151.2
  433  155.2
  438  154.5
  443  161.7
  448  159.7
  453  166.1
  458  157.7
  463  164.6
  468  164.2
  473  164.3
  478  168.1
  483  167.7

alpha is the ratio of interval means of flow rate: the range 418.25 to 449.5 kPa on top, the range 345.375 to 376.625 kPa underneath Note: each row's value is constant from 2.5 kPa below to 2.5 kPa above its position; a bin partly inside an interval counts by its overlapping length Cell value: 1.3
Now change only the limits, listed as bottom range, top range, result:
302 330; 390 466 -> 1.27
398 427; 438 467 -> 1.13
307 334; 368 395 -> 1.08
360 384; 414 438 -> 1.23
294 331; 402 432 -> 1.23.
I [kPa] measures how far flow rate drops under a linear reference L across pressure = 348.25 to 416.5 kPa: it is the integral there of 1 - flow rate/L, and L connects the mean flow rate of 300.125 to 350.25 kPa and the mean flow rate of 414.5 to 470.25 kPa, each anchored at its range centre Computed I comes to 4.16 kPa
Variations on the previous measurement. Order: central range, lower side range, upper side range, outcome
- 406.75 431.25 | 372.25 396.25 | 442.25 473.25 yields -0.2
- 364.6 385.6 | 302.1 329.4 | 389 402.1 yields 1.1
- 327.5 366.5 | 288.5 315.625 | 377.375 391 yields 1.1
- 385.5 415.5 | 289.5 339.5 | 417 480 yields 1.6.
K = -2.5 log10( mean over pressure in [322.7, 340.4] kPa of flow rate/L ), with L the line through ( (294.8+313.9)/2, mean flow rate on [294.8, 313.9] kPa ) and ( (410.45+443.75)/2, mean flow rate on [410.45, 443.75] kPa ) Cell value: 0.062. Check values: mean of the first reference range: 120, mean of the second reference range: 151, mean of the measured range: 120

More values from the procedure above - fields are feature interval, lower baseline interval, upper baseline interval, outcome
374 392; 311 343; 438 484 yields 0.07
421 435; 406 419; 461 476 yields -0.03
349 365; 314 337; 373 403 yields 0.03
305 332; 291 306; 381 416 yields 0.05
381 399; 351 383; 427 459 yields 0.01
